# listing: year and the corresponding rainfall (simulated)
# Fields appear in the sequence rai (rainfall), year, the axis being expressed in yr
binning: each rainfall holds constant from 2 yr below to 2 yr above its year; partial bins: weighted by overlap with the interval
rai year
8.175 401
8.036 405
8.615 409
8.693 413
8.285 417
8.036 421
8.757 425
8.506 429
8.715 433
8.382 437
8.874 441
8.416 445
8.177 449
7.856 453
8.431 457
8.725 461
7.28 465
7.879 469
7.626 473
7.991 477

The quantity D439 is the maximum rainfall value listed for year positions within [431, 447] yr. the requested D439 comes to 8.874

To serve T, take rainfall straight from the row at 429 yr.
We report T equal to 8.506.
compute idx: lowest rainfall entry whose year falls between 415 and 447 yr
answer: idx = 8.036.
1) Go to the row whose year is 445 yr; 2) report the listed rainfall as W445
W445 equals 8.416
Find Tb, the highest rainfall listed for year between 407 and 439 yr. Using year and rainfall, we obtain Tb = 8.757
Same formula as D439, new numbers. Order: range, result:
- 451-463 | 8.725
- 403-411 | 8.615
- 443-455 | 8.416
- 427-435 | 8.715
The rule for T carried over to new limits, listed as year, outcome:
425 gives 8.757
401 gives 8.175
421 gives 8.036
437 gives 8.382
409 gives 8.615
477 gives 7.991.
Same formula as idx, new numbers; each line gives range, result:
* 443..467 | 7.28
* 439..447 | 8.416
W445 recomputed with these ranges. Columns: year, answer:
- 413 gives 8.693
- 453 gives 7.856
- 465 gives 7.28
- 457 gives 8.431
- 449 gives 8.177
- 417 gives 8.285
